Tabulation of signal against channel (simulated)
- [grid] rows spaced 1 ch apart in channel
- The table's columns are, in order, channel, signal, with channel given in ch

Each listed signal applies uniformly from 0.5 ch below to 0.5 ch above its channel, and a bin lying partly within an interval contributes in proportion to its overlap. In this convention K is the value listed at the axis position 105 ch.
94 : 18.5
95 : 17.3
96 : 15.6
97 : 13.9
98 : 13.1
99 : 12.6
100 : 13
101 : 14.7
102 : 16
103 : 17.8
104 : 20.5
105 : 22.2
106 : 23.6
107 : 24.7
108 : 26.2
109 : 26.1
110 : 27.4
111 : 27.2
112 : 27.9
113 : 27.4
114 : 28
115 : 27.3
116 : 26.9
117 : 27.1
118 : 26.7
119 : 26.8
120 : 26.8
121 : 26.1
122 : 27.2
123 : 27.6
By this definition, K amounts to 22.2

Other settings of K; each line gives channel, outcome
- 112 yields 27.9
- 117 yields 27.1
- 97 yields 13.9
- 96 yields 15.6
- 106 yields 23.6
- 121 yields 26.1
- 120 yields 26.8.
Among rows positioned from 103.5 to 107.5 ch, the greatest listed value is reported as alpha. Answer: 24.7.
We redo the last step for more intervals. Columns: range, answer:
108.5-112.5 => 27.9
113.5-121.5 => 28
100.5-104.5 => 20.5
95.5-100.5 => 15.6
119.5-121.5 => 26.8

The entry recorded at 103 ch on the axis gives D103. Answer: 17.8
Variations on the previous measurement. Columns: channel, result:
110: 27.4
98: 13.1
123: 27.6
